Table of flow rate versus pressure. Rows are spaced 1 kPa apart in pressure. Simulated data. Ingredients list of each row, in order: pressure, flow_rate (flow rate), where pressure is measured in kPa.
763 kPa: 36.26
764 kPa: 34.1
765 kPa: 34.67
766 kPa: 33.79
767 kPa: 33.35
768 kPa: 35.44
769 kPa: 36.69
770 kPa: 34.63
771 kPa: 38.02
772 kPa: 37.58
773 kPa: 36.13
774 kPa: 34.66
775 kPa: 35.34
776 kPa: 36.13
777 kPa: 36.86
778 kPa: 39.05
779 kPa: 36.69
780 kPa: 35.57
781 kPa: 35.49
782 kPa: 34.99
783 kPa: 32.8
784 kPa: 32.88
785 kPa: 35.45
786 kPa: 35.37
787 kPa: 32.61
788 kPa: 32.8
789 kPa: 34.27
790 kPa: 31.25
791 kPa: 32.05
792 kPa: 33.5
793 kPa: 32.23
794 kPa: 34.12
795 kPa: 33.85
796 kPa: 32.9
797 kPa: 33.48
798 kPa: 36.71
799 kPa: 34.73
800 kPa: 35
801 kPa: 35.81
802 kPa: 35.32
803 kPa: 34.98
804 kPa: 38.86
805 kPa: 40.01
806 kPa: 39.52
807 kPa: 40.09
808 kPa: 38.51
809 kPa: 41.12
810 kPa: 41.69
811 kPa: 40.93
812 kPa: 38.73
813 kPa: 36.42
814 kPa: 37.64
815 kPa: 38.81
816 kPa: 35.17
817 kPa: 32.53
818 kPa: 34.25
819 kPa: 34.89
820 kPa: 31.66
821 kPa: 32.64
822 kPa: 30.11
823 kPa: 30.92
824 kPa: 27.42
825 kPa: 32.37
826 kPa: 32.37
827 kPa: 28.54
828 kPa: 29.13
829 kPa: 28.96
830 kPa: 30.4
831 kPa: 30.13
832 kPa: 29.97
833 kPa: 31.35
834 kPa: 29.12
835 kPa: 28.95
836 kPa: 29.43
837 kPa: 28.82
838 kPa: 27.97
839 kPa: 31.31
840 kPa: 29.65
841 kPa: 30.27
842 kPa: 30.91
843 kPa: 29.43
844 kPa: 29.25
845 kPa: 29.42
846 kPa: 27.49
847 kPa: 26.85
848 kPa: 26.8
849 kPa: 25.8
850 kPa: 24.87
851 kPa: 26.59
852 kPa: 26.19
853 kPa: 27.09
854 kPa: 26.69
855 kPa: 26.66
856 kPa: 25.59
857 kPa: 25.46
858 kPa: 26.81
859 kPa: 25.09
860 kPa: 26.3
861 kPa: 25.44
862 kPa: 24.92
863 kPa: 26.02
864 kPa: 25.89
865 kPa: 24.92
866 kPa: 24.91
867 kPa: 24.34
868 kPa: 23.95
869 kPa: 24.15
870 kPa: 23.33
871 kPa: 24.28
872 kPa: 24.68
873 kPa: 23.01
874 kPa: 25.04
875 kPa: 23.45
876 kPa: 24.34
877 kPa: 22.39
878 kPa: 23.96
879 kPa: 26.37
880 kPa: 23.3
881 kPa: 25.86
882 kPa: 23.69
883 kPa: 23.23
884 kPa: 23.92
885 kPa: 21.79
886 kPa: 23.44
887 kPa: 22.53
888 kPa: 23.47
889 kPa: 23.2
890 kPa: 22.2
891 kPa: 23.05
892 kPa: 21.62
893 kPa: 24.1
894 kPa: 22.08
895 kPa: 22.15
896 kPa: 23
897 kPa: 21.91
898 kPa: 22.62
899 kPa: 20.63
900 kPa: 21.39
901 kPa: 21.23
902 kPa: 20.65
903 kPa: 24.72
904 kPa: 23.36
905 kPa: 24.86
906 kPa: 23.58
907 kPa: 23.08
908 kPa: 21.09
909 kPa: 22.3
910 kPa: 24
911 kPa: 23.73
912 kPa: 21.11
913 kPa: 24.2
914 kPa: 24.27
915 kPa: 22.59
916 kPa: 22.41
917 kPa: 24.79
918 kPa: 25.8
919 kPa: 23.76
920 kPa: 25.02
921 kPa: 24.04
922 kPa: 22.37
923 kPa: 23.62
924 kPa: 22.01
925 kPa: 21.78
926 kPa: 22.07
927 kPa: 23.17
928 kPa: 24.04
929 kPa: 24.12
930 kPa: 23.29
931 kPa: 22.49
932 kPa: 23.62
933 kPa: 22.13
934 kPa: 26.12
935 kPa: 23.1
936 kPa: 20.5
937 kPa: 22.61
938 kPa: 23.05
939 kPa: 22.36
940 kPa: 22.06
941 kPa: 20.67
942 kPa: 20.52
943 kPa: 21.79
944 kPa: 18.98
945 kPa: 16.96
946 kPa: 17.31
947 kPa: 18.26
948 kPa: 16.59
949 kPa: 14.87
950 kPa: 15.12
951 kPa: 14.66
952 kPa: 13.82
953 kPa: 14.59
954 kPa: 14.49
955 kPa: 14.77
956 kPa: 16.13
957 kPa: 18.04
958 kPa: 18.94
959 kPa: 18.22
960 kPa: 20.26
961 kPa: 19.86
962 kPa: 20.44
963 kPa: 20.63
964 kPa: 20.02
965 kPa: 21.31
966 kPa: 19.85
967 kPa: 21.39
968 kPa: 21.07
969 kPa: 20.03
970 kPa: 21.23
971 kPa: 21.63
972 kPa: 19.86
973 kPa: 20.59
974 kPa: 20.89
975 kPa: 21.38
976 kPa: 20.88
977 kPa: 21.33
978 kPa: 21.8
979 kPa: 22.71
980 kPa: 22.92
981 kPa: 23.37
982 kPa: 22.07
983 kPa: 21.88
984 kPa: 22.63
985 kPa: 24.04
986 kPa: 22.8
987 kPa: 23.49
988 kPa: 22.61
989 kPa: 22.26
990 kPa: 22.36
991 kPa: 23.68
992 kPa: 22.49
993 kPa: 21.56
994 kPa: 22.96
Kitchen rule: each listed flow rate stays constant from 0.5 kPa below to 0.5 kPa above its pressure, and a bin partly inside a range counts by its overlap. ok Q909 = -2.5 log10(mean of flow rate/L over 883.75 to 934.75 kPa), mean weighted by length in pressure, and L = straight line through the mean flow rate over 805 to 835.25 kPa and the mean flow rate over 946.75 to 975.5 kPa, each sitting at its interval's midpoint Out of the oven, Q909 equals 0.05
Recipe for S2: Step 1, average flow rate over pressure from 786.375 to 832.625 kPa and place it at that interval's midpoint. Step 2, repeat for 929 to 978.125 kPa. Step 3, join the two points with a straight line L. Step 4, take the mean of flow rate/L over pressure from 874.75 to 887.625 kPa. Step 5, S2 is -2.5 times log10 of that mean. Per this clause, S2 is 0.15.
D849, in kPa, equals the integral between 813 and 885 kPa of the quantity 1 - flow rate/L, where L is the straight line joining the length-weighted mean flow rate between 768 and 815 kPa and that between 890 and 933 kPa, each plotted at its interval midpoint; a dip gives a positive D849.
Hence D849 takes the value 4.9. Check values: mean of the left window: 36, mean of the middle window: 27.8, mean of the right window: 23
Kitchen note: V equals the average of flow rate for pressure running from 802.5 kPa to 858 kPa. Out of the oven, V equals 31.6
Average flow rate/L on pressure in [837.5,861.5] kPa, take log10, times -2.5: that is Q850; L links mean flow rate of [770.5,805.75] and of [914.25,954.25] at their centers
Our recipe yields 0.07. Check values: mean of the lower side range 35.1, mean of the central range 27.4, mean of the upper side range 21.1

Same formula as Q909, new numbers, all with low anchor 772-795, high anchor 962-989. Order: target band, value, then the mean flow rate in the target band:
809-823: -0.11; 35.8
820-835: 0.05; 30.2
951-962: 0.32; 17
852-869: 0.15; 25.6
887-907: 0.19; 22.6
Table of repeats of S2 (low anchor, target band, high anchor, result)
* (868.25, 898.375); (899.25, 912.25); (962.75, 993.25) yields 0.02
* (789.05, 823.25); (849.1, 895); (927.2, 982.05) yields 0.18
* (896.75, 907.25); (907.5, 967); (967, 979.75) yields 0.05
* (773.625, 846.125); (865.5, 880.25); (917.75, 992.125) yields 0.17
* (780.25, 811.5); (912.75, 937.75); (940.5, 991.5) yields 0.01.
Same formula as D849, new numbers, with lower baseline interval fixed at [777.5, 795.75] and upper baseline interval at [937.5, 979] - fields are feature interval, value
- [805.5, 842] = -2.5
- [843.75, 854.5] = 0.7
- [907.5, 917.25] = 0.1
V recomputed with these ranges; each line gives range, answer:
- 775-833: 34.6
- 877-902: 22.9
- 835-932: 24.5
